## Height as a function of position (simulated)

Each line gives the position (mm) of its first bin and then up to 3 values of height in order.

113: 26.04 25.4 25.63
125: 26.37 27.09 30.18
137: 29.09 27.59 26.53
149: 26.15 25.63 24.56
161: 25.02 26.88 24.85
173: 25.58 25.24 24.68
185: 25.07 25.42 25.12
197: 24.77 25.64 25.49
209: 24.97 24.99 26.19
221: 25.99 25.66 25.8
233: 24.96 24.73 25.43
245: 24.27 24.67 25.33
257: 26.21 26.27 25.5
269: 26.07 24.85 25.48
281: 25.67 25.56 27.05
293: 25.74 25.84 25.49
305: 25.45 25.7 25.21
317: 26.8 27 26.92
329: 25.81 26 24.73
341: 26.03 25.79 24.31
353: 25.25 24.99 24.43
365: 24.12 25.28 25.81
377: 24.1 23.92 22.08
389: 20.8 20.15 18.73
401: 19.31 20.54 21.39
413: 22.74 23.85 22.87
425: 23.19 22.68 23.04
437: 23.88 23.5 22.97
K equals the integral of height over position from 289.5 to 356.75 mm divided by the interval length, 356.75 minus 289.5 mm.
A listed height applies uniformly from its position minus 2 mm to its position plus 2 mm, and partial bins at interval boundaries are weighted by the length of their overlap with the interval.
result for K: 25.8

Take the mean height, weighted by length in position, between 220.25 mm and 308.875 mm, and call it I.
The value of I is 25.5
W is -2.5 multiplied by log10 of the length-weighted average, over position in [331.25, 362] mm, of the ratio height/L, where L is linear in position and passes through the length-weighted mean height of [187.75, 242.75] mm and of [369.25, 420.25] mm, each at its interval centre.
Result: -0.10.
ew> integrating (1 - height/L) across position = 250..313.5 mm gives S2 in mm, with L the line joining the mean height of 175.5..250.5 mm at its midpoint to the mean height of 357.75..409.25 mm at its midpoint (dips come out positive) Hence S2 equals -4.24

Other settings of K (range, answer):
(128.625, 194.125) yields 26.1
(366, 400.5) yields 22.5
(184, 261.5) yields 25.3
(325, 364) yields 25.3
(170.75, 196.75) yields 25.2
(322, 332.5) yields 26.4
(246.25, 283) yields 25.5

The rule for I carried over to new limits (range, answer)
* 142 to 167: 25.9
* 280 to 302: 25.9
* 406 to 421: 22.5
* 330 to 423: 23.4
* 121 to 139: 27.9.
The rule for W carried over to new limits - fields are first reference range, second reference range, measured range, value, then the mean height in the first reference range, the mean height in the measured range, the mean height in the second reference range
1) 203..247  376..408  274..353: -0.121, 25.3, 25.8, 21.1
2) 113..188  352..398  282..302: -0.066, 26.2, 25.9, 23.4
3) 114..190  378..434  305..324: -0.121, 26.2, 26.1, 21.8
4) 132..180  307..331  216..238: 0.030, 26.3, 25.6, 26.2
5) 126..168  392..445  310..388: -0.083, 26.8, 25.1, 22.1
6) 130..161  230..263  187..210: 0.035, 27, 25.2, 25.3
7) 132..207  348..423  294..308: -0.068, 25.9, 25.6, 22.9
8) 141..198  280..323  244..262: 0.018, 25.5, 25.4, 26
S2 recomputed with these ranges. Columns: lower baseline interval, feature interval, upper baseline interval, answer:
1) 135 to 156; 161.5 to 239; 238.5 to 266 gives 2.2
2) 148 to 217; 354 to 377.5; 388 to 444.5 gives -2.3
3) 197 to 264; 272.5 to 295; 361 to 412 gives -1.3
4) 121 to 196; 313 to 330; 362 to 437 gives -2.0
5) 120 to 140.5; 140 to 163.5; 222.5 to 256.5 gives 1.2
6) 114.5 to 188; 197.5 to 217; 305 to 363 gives 0.5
